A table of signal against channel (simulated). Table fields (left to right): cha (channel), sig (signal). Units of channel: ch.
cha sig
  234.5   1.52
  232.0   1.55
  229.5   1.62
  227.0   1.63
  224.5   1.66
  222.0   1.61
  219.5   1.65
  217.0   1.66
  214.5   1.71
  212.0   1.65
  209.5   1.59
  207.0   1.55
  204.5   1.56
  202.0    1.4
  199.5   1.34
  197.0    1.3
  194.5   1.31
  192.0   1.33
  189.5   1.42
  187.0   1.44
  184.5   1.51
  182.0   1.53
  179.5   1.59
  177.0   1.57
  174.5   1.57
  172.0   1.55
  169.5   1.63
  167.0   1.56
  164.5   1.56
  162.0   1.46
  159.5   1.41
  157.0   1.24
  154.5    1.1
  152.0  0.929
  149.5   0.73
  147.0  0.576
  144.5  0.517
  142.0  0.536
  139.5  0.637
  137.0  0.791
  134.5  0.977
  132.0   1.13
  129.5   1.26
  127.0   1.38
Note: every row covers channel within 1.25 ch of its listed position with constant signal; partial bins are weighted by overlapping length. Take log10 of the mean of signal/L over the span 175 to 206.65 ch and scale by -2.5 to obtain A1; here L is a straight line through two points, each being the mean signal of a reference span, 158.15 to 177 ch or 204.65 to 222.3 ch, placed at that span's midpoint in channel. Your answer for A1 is 0.10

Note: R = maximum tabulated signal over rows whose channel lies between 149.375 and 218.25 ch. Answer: 1.71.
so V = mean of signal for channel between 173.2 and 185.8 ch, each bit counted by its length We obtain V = 1.55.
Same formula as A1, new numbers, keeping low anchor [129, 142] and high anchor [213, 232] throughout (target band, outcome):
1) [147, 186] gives -0.17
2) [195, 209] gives 0.03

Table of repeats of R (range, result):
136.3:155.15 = 1.1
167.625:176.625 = 1.63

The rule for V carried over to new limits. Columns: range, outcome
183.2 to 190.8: 1.46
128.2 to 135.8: 1.12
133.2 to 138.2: 0.887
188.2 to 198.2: 1.34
